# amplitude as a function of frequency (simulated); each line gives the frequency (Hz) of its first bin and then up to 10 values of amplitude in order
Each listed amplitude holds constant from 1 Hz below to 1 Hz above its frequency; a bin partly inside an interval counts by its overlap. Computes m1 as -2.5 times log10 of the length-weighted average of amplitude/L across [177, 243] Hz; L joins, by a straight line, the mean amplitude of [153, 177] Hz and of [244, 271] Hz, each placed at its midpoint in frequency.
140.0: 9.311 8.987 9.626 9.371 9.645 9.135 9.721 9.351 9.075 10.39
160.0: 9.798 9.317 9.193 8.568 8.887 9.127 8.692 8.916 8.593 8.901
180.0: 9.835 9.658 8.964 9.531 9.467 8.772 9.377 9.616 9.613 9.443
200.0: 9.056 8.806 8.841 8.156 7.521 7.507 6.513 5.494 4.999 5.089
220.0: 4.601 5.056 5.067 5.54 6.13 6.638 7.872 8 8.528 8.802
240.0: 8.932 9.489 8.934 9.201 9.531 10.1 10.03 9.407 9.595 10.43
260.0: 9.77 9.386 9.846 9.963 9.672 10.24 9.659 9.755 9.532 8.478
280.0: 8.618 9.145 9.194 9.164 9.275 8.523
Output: 0.20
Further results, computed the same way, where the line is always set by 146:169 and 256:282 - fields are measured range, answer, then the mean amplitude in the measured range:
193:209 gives 0.07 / 8.88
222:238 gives 0.36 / 6.84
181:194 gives 0.01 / 9.32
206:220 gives 0.46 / 6.21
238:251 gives 0.03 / 9.32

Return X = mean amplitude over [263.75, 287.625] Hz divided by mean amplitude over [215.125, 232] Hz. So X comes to 1.70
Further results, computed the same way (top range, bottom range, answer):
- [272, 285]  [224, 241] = 1.24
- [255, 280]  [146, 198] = 1.04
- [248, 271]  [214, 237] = 1.61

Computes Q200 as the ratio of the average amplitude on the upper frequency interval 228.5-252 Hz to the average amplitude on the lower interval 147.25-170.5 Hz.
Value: 0.9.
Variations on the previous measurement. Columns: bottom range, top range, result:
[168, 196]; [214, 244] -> 0.74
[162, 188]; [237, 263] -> 1.05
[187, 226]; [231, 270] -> 1.25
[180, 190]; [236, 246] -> 0.96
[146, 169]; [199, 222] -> 0.73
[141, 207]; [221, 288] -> 0.95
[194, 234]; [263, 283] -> 1.35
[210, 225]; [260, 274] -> 1.81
